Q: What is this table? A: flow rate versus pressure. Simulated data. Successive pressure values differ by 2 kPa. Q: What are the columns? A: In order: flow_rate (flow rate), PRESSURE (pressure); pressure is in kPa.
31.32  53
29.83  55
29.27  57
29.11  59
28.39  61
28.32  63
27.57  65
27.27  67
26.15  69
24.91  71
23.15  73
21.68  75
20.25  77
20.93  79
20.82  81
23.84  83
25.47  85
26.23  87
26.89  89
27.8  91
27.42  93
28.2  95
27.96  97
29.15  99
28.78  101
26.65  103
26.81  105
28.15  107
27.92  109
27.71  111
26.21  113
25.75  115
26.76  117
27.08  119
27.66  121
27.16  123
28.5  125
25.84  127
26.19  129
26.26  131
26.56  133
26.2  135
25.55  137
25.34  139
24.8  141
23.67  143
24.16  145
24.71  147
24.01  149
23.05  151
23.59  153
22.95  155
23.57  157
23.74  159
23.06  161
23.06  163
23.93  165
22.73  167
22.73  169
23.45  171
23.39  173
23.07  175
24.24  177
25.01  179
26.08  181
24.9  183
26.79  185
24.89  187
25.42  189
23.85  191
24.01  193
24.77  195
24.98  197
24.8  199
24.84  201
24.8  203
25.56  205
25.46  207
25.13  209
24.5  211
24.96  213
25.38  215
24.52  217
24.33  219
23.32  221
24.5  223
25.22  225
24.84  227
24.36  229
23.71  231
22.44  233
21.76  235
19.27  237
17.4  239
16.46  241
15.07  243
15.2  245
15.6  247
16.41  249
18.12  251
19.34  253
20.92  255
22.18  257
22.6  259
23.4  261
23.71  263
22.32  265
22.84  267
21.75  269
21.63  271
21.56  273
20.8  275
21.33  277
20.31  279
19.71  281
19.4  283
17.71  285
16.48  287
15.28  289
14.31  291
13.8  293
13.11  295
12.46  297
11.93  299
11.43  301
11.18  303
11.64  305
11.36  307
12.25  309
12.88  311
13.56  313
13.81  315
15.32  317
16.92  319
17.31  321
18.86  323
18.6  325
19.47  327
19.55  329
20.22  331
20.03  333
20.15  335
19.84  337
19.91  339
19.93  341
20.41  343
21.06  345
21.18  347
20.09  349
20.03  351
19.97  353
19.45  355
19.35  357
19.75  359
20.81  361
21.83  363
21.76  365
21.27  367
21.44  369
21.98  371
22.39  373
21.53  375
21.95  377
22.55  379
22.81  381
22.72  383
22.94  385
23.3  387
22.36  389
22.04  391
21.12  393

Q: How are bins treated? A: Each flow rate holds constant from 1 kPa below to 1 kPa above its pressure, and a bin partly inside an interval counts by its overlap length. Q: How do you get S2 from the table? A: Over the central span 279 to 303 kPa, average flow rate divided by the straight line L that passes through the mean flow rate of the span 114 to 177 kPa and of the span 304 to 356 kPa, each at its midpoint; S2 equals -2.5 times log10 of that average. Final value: 0.27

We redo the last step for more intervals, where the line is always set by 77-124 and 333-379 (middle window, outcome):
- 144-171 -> 0.08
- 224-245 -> 0.13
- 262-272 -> 0.01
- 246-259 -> 0.21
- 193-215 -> -0.04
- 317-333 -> 0.16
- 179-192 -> -0.03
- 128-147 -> 0.01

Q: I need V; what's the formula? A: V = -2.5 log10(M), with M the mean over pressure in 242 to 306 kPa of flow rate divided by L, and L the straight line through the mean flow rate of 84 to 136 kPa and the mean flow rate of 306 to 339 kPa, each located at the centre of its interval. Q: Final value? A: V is 0.084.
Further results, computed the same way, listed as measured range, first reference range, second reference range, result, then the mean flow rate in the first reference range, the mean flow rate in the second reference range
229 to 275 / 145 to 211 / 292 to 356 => 0.01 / 24.3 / 16.8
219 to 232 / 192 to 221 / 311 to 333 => -0.03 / 24.8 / 17.3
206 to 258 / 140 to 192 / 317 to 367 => 0.05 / 24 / 19.8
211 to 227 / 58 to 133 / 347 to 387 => -0.02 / 26.4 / 21.3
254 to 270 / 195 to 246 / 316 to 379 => -0.02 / 22.9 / 20.1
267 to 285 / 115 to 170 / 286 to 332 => -0.23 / 24.9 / 14.9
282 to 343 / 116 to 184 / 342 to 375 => 0.33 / 24.8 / 20.8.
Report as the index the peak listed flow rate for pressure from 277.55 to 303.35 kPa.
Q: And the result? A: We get 20.31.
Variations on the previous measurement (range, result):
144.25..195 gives 26.79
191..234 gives 25.56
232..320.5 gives 23.71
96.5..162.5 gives 29.15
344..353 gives 21.18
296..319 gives 16.92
